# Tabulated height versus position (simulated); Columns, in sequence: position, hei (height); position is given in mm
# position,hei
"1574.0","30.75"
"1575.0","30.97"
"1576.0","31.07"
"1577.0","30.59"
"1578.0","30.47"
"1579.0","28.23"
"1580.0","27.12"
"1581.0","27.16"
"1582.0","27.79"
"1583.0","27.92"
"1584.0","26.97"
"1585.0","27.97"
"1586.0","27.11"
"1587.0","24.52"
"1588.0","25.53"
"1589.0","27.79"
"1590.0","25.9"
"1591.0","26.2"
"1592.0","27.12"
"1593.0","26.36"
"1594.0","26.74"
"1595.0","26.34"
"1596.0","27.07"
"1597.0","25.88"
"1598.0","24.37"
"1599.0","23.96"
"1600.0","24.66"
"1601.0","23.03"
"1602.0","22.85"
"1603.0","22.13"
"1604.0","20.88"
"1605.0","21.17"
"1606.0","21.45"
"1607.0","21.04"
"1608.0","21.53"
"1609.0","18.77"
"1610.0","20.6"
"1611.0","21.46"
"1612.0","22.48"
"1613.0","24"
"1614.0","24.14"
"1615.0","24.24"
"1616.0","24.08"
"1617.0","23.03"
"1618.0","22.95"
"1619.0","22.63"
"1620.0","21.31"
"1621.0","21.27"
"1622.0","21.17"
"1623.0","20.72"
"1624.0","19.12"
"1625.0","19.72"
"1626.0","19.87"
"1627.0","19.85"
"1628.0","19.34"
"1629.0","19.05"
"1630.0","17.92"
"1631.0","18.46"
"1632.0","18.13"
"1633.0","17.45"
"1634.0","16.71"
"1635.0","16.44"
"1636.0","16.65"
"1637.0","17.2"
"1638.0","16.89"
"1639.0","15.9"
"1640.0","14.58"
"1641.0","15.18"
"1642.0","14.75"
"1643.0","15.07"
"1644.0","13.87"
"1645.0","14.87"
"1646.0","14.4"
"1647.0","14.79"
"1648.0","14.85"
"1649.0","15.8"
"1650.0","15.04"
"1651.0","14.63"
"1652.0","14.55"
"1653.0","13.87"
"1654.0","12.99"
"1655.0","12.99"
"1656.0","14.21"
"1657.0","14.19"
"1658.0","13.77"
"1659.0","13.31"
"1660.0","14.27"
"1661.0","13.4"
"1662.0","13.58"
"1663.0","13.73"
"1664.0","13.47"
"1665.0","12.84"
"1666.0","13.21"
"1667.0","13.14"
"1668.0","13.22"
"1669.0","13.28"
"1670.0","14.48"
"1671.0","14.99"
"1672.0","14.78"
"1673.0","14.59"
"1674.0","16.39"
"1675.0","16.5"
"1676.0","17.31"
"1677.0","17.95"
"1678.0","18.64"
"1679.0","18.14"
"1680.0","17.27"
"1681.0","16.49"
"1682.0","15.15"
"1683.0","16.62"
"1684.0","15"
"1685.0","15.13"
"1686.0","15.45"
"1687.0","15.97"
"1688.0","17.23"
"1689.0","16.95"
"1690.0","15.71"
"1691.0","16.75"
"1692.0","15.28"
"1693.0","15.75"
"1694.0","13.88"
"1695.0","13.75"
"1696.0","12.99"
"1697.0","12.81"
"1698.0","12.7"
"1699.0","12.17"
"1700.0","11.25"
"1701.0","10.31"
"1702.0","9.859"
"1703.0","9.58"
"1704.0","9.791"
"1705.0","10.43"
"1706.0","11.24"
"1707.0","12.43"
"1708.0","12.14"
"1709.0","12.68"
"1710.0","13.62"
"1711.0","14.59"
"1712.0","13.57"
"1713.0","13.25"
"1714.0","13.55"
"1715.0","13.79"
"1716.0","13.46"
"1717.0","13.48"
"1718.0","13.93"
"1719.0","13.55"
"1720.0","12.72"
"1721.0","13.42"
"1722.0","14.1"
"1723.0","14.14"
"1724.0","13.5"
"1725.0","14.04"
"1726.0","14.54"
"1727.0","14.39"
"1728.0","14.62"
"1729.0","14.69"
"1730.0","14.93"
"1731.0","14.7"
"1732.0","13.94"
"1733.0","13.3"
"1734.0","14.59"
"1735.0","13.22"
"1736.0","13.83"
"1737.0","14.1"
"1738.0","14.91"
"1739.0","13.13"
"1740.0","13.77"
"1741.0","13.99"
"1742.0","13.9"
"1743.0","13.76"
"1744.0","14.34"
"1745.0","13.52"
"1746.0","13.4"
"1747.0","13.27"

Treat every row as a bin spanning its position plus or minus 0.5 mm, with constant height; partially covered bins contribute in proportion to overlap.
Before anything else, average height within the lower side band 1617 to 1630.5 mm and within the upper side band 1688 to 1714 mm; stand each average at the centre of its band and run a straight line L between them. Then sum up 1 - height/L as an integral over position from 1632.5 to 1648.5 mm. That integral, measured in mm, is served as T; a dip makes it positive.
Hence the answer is 2.8 mm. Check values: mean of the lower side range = 20.5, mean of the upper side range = 13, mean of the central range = 15.6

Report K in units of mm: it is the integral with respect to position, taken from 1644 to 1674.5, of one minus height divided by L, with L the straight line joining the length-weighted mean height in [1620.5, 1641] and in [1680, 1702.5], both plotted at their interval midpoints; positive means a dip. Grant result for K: 4.3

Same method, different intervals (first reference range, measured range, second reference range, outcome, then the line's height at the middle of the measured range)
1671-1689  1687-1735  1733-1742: 4.8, 15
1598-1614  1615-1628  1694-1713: -0.5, 20.5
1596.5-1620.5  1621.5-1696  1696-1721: 6.6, 17.5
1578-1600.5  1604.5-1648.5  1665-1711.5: 6.0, 21.9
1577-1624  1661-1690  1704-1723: 2.4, 16.9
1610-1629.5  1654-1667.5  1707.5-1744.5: 3.7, 18.6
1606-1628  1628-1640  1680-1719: 1.6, 19.9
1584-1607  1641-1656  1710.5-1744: 4.4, 20.5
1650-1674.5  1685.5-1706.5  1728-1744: 1.0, 14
